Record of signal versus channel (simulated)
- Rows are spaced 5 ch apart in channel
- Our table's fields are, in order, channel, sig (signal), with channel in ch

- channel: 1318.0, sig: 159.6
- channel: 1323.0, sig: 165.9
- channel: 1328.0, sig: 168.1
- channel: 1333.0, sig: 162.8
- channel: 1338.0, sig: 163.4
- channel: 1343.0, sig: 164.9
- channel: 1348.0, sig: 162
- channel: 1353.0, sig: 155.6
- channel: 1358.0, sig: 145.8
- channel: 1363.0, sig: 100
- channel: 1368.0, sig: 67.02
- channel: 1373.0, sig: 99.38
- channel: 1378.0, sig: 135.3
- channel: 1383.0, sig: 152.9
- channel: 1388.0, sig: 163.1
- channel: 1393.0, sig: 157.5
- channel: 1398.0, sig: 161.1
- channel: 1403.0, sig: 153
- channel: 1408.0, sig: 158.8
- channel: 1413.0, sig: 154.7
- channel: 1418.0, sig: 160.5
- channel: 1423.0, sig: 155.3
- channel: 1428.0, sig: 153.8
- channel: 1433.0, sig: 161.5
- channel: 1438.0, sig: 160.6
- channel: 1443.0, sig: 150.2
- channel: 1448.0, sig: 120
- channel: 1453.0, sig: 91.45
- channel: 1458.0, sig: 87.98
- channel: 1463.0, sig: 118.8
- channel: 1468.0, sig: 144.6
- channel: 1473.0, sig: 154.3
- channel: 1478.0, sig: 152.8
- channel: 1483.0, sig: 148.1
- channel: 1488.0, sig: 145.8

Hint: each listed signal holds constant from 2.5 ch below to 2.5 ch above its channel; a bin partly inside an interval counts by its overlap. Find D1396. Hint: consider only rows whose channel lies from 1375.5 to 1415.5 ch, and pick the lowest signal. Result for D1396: 135.3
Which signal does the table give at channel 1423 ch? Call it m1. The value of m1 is 155.3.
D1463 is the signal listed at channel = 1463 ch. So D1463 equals 118.8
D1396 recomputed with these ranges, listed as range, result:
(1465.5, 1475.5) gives 144.6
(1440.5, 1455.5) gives 91.45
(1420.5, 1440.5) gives 153.8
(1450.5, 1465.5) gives 87.98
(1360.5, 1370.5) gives 67.02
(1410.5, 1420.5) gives 154.7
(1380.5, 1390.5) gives 152.9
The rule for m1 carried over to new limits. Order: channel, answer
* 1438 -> 160.6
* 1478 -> 152.8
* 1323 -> 165.9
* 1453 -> 91.45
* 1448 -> 120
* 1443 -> 150.2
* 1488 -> 145.8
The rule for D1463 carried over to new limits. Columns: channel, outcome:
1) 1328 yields 168.1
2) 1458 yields 87.98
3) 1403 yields 153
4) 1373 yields 99.38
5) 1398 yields 161.1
